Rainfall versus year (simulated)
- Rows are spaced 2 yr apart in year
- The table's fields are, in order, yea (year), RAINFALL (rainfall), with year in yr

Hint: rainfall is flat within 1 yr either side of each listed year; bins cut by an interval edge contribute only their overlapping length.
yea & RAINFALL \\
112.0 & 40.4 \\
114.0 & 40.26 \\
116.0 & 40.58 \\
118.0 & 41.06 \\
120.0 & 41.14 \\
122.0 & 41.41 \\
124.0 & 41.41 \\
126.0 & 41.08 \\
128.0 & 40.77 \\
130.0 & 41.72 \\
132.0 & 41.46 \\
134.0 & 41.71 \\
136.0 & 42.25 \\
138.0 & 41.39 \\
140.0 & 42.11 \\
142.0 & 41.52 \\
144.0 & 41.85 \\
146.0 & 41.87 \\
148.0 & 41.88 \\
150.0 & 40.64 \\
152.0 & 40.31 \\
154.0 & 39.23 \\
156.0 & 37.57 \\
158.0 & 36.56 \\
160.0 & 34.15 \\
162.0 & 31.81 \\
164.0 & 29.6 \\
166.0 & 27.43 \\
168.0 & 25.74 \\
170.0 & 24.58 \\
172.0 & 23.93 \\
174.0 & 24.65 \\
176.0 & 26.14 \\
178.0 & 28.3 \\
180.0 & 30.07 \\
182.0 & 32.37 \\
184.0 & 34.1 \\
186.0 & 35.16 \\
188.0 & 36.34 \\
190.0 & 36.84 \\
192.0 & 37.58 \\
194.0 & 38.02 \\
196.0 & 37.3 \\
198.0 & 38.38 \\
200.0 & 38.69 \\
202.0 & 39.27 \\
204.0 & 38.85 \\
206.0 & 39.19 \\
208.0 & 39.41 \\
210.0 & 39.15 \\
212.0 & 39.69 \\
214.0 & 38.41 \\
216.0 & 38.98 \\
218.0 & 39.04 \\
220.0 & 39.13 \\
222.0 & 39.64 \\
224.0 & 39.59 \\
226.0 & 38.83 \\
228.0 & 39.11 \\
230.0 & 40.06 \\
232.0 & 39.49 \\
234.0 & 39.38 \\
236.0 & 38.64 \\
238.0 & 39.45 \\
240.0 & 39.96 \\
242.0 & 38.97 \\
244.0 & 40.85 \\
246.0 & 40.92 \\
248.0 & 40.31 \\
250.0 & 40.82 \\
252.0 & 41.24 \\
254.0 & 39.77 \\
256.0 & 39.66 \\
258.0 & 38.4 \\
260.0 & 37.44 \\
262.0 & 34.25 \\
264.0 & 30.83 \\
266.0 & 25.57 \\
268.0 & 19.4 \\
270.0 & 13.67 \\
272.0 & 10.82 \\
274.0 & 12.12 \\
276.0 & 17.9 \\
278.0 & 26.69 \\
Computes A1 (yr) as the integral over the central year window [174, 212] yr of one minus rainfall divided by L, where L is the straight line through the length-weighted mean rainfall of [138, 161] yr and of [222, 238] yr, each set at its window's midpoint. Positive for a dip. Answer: 3.8 yr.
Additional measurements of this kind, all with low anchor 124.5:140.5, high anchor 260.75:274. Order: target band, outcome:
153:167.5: 1.6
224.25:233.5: -4.0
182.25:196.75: -1.3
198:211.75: -3.6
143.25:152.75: -0.5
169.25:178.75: 2.7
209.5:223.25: -4.6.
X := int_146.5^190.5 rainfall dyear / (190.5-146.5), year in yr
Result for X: 32.7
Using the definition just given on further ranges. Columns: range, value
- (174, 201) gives 34.2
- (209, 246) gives 39.4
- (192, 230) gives 38.9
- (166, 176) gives 25.1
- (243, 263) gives 39.4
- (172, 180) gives 26.5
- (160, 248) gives 35.9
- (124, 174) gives 37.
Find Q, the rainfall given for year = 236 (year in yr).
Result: 38.64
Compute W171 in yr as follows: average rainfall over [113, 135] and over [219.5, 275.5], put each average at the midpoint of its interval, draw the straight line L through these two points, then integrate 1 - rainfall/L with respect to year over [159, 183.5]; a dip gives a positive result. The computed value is 6.6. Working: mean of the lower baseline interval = 41.1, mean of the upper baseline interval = 34.8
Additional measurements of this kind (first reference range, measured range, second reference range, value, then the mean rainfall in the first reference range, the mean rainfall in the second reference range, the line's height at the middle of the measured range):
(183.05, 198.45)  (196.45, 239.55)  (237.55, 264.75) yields -1.72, 36.7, 38.8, 37.6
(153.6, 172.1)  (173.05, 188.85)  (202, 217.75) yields 1.58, 31.1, 39.1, 34.2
